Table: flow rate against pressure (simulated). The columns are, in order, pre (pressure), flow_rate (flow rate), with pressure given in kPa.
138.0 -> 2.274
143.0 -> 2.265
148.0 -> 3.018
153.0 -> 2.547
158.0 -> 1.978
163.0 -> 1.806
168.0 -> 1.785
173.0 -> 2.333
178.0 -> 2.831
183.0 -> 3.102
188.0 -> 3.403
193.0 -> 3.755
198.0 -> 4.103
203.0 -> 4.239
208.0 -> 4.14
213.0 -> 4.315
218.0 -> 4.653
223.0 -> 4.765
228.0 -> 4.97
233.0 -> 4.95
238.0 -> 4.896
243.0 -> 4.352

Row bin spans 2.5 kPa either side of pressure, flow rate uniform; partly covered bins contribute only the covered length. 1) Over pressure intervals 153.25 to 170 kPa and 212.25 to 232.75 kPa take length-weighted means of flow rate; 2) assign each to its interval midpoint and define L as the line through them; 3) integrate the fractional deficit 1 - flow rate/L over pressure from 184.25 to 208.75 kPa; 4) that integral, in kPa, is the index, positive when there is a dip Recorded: -2.2 kPa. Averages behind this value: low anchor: 1.95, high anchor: 4.74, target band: 3.87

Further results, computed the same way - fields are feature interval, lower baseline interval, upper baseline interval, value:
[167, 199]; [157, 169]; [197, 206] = 0.3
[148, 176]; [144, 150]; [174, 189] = 6.9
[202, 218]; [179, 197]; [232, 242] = -0.9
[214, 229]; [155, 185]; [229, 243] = -1.6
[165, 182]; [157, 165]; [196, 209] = 1.5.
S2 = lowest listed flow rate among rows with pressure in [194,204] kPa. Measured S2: 4.103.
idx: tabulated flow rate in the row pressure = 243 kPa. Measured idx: 4.352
